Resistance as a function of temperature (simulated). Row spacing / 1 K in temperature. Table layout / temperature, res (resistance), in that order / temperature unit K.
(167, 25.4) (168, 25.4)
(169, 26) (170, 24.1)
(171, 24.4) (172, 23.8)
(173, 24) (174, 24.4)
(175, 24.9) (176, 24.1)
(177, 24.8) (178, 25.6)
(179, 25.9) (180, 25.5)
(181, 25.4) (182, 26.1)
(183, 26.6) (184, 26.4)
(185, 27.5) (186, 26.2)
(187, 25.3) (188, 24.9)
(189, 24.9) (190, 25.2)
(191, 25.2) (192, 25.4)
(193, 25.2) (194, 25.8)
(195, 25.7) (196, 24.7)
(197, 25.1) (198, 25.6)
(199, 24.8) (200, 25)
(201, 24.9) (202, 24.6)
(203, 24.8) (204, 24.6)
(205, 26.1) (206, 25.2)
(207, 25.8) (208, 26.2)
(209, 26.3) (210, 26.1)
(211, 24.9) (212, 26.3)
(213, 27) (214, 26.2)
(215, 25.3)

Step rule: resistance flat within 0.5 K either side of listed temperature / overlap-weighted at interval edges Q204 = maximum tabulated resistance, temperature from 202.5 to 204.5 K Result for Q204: 24.8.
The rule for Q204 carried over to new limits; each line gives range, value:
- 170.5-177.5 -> 24.9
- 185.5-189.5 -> 26.2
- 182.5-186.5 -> 27.5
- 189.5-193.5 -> 25.4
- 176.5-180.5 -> 25.9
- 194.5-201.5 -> 25.7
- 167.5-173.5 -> 26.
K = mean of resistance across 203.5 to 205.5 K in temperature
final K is 25.4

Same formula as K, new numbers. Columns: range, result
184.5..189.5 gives 25.8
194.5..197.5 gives 25.2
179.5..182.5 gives 25.7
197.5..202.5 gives 25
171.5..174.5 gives 24.1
